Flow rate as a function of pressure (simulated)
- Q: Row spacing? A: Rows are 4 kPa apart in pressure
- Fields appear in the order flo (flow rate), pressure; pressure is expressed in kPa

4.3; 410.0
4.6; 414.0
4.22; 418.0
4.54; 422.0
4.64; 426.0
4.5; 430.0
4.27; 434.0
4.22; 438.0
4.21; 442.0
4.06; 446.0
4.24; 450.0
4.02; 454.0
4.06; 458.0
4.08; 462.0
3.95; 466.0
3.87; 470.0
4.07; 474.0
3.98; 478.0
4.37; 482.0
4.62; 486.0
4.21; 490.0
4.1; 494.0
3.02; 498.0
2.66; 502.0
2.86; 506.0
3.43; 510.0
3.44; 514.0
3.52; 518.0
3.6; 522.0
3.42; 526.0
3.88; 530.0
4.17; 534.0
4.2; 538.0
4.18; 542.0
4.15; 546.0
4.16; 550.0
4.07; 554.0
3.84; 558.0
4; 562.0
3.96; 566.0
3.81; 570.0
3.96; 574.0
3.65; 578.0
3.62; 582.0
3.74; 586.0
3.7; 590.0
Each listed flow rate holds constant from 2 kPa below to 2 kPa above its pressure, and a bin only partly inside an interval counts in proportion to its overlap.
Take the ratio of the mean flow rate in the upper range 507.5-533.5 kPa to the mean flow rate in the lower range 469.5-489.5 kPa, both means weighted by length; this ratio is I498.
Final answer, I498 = 0.8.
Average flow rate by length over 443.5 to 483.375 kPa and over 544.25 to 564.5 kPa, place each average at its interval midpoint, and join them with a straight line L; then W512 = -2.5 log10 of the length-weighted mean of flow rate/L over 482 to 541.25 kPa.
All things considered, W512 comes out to 0.103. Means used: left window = 4.07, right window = 4.04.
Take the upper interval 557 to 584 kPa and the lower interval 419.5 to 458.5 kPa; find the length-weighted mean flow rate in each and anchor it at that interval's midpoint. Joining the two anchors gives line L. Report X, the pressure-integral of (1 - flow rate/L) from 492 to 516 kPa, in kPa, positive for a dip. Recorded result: 4.8 kPa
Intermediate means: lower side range 4.28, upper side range 3.83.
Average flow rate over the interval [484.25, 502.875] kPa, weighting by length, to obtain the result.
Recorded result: 3.77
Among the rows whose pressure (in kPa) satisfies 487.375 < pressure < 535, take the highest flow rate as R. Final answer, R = 4.21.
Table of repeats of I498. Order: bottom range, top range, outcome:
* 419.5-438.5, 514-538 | 0.84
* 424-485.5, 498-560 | 0.88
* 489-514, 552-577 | 1.17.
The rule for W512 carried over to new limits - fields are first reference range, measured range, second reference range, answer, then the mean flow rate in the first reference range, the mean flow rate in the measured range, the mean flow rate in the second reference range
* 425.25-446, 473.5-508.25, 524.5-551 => 0.115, 4.32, 3.75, 4.03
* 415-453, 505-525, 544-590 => 0.194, 4.32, 3.4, 3.9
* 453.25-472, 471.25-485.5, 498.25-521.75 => -0.124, 3.99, 4.18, 3.2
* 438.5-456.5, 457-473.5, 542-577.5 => 0.033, 4.14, 3.99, 3.99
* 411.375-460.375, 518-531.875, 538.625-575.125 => 0.135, 4.3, 3.61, 4.02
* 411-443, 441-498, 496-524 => -0.085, 4.4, 4.09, 3.22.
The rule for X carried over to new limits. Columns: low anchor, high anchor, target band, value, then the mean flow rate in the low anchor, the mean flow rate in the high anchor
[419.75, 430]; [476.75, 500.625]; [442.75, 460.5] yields 0.9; 4.56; 4.02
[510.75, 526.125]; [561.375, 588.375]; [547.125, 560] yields -1.2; 3.5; 3.81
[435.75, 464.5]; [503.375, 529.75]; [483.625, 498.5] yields -1.7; 4.13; 3.39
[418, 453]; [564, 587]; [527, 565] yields -1.5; 4.32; 3.79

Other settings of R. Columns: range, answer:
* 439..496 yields 4.62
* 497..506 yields 3.02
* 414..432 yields 4.64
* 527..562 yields 4.2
